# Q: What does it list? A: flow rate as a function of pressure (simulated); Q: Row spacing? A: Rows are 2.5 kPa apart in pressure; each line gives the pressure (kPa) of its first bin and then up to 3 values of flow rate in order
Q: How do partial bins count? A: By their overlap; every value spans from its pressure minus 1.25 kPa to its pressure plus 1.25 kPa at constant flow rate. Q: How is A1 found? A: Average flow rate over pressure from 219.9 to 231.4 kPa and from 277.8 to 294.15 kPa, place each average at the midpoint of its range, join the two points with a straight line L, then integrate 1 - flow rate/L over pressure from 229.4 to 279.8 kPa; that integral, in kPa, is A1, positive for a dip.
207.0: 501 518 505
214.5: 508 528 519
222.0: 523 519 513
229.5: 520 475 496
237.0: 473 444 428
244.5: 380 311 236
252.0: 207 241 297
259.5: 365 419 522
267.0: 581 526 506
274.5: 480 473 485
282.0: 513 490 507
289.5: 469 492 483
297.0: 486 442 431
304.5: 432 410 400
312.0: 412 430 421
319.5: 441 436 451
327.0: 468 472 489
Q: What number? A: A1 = 8.5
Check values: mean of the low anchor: 516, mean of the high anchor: 492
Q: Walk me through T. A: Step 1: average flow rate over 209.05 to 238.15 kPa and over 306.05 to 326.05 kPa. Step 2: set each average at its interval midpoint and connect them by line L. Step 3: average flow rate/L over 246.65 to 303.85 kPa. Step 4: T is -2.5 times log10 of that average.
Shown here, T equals 0.06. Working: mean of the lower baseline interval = 508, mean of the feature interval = 435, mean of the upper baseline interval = 426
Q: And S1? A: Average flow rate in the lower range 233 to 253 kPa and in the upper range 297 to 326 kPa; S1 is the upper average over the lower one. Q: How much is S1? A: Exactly 1.15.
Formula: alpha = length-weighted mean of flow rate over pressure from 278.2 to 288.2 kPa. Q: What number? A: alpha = 499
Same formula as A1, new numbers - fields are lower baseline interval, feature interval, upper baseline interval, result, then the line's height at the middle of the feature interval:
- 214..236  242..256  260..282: 6.0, 503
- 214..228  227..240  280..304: 0.6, 512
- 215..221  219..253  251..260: -2.1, 402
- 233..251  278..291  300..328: -2.4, 415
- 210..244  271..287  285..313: -1.0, 464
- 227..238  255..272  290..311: 0.9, 473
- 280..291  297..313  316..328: 1.4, 467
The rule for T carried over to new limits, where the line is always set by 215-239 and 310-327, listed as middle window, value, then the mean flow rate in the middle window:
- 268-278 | -0.07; 499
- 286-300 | -0.07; 481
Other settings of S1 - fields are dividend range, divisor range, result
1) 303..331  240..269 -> 1.18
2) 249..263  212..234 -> 0.58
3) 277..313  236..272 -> 1.18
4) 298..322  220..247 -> 0.90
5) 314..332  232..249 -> 1.08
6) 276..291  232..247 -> 1.12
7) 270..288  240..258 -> 1.62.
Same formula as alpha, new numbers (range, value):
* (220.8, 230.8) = 519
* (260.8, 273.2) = 511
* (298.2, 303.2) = 437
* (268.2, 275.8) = 504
